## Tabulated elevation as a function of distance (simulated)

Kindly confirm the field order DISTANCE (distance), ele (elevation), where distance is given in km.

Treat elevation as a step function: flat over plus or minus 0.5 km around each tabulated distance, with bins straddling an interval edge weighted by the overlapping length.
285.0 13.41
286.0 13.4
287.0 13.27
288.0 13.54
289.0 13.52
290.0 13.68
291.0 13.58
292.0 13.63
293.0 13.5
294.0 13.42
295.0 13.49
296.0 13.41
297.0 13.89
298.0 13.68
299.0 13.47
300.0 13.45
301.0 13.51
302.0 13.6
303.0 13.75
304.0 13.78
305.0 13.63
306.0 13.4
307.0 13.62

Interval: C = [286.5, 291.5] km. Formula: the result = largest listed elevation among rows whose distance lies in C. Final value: 13.68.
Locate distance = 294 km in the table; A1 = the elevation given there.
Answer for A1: 13.42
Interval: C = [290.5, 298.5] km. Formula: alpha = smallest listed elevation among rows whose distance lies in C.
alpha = 13.41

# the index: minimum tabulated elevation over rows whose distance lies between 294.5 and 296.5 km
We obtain 13.41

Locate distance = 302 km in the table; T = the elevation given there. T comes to 13.6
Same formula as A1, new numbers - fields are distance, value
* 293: 13.5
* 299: 13.47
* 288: 13.54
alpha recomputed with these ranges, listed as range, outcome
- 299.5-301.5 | 13.45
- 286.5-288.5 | 13.27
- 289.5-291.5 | 13.58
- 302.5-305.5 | 13.63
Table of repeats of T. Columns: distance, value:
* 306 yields 13.4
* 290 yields 13.68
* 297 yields 13.89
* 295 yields 13.49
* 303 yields 13.75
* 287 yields 13.27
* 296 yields 13.41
